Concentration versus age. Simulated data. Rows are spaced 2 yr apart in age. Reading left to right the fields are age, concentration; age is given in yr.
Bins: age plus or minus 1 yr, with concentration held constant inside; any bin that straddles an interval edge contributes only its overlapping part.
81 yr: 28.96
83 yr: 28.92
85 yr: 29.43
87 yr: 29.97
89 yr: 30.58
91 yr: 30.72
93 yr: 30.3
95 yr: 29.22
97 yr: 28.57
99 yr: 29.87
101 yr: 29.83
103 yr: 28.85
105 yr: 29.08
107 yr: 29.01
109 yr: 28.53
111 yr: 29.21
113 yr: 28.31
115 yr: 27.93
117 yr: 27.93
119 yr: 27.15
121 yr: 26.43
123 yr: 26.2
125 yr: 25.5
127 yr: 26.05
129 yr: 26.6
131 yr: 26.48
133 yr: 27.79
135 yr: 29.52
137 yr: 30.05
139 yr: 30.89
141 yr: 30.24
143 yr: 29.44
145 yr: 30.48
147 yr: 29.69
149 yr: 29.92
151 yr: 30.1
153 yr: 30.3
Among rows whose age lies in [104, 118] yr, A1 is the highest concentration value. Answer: 29.21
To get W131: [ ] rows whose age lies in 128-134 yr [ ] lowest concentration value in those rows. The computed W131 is 26.48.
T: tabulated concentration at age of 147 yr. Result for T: 29.69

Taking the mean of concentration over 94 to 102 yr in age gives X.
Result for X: 29.4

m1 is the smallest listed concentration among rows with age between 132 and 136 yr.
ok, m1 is 27.79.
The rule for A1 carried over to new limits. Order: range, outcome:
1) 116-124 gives 27.93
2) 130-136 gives 29.52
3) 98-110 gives 29.87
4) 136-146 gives 30.89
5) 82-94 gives 30.72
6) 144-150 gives 30.48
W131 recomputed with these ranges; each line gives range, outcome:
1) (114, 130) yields 25.5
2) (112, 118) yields 27.93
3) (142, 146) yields 29.44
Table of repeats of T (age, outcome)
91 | 30.72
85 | 29.43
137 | 30.05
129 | 26.6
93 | 30.3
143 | 29.44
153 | 30.3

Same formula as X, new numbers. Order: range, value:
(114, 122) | 27.4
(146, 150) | 29.8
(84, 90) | 30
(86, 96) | 30.2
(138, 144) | 30.2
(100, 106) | 29.3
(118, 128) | 26.3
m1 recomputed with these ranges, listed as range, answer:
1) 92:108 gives 28.57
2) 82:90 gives 28.92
